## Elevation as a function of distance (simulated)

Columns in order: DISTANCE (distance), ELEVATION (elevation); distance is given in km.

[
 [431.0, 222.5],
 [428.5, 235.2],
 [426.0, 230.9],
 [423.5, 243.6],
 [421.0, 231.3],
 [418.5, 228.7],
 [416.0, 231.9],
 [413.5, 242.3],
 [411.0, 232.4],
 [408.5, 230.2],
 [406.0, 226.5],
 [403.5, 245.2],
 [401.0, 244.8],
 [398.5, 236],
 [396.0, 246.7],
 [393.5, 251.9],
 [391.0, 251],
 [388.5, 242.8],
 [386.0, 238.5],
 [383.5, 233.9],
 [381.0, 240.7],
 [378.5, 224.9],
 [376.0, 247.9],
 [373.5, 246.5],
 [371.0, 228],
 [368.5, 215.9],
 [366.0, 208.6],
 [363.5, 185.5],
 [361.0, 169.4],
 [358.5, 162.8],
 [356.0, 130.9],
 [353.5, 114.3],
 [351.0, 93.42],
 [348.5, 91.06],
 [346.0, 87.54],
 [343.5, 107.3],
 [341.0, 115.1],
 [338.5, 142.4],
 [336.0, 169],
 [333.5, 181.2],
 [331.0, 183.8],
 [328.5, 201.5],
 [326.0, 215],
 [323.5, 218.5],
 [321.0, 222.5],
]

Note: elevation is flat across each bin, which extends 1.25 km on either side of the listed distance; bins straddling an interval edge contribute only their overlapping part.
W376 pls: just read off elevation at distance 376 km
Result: 247.9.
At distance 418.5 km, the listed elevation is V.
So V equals 228.7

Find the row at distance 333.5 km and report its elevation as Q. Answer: 181.2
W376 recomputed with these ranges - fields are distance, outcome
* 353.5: 114.3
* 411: 232.4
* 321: 222.5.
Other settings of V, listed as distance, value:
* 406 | 226.5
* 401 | 244.8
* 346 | 87.54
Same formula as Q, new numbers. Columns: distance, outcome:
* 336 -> 169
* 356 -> 130.9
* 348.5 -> 91.06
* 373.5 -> 246.5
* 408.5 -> 230.2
